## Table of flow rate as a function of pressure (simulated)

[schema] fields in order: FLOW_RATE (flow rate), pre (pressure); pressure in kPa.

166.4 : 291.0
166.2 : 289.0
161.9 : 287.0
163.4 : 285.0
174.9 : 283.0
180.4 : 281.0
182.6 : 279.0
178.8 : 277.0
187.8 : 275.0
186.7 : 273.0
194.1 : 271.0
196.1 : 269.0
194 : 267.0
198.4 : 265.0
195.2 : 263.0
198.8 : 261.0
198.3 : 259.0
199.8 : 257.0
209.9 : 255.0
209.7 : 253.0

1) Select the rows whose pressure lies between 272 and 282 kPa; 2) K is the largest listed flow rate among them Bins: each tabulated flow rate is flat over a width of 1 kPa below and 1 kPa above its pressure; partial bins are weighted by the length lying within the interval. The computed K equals 187.8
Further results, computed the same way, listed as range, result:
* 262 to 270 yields 198.4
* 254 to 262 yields 209.9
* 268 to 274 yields 196.1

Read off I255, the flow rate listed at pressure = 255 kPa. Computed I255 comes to 209.9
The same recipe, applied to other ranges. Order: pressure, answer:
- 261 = 198.8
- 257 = 199.8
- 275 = 187.8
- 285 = 163.4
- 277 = 178.8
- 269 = 196.1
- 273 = 186.7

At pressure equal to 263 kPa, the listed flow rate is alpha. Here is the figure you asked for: 195.2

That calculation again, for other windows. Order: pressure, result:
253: 209.7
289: 166.2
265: 198.4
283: 174.9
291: 166.4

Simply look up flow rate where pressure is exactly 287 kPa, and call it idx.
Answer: 161.9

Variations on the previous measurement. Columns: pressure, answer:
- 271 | 194.1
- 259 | 198.3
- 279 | 182.6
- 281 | 180.4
